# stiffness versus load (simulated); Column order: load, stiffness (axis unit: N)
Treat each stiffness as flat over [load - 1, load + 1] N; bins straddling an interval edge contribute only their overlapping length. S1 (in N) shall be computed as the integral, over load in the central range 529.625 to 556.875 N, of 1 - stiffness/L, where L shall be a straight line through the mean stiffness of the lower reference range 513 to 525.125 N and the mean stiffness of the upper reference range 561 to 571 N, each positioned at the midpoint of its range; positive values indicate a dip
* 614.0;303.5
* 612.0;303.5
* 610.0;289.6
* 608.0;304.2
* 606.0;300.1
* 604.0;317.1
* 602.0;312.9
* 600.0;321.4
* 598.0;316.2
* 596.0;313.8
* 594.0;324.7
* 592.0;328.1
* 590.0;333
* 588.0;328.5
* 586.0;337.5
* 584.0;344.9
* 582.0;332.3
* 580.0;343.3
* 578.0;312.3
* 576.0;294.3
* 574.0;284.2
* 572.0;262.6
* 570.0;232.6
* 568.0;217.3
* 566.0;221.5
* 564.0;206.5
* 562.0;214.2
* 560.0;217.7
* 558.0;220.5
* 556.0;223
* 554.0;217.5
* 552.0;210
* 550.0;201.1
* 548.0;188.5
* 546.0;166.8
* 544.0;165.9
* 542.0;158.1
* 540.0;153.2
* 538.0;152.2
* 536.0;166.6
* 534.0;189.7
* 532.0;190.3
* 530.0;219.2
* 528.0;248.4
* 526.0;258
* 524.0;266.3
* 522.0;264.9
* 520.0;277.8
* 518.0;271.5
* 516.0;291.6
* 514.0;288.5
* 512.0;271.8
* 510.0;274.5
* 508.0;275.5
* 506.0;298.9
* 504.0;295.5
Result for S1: 6.7 N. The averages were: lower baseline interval 277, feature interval 185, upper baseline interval 218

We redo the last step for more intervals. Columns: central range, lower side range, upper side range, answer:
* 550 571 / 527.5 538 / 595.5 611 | 2.01 N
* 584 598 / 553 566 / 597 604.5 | -1.69 N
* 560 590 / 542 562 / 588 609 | -2.35 N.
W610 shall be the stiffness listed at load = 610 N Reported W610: 289.6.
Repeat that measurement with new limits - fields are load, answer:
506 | 298.9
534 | 189.7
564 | 206.5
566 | 221.5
